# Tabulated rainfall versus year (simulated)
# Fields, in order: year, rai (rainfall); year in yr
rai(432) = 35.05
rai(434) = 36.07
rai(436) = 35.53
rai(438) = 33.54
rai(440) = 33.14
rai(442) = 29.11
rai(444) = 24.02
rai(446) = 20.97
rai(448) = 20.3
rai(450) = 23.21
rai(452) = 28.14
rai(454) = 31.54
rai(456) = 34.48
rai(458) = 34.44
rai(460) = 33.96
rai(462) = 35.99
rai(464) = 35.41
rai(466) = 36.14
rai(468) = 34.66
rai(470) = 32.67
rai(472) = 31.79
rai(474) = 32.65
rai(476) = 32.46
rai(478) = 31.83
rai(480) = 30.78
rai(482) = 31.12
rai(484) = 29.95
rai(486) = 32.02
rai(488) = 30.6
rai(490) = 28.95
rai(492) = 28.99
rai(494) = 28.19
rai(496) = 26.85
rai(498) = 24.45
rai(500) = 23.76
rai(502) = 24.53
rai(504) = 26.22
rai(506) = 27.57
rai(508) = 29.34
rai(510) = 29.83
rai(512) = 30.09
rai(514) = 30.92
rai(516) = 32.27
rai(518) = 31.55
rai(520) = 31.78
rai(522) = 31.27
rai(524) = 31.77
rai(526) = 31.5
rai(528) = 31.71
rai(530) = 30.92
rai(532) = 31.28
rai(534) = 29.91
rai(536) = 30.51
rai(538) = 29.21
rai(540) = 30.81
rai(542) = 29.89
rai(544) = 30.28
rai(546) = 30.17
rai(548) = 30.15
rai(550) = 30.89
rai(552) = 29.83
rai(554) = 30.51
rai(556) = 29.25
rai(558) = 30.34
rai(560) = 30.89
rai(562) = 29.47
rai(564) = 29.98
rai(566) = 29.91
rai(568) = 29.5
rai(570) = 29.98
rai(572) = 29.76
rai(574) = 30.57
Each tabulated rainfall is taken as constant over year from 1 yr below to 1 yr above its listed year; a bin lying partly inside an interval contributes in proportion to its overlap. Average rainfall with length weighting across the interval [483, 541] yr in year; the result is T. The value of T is 29.5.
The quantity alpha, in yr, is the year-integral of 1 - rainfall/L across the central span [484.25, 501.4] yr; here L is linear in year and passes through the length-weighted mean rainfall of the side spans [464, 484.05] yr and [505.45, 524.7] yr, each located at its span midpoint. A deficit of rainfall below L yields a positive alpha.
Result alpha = 2.1 yr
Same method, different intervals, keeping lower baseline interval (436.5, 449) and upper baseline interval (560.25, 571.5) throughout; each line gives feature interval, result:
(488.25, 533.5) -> -1.0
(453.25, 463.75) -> -2.6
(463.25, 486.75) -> -4.0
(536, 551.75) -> -0.4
